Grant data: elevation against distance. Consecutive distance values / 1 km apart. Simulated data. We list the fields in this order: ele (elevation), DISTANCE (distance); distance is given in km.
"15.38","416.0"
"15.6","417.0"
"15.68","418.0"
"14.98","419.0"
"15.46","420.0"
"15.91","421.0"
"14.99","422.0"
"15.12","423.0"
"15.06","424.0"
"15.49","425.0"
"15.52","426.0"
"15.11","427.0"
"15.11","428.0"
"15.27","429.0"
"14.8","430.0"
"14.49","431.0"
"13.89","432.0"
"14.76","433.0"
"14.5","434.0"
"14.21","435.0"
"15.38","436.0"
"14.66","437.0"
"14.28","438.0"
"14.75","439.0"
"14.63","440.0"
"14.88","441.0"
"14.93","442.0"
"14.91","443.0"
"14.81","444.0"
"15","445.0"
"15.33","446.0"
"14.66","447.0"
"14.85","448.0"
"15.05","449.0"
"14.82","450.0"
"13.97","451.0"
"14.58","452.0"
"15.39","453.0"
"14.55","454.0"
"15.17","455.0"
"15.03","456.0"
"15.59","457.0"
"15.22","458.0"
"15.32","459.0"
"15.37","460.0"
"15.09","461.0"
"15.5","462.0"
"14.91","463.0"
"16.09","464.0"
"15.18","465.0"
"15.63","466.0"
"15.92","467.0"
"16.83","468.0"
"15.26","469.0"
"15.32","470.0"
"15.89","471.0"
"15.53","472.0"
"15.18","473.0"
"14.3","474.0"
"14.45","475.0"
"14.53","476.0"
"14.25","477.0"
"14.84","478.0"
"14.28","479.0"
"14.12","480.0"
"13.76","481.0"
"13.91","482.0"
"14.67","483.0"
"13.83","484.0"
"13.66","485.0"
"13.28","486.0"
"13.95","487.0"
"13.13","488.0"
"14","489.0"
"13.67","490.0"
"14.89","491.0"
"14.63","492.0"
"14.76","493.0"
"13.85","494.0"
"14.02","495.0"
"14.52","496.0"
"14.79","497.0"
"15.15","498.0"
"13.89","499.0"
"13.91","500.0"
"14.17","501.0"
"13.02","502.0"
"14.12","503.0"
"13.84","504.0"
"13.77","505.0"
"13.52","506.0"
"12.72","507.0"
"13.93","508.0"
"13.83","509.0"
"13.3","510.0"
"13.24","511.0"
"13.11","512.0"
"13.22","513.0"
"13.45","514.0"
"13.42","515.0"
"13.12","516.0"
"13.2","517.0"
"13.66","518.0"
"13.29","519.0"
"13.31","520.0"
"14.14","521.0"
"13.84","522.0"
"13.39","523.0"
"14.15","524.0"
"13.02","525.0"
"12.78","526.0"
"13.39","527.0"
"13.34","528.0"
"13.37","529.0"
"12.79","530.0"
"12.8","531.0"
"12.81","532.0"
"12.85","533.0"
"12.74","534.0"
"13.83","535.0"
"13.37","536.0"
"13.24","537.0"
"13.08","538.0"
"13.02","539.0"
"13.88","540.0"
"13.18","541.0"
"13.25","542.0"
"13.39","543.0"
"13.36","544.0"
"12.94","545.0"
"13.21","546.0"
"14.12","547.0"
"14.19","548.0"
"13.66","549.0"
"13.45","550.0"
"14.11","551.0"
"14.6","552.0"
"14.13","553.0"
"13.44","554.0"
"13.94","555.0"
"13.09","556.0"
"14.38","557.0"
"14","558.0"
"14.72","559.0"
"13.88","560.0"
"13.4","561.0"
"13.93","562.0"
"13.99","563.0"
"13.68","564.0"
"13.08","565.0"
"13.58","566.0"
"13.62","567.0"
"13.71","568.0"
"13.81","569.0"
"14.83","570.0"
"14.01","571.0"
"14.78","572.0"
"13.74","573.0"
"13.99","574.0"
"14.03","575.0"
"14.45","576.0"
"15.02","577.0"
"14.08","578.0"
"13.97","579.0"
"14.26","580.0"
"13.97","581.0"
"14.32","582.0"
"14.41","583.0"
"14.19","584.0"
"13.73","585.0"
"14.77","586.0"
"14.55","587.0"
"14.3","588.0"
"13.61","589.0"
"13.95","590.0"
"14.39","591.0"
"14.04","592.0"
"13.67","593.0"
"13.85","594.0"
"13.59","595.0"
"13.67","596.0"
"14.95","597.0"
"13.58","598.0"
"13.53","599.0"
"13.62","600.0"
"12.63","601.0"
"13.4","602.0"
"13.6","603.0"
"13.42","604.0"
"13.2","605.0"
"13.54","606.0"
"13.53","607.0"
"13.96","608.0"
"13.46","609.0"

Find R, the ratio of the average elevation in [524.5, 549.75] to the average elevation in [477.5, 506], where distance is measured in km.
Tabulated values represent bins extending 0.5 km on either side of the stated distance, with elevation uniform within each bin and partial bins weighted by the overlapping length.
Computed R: 0.94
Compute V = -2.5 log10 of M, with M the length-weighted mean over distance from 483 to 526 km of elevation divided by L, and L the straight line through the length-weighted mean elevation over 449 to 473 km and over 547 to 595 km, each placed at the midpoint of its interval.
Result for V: 0.08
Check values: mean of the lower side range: 15.3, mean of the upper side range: 14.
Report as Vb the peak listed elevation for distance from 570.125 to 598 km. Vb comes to 15.02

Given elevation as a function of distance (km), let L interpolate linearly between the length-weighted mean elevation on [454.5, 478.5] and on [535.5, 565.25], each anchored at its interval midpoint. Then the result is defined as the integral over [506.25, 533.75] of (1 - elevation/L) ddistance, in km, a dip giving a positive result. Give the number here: 1.8 km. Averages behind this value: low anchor 15.3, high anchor 13.7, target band 13.3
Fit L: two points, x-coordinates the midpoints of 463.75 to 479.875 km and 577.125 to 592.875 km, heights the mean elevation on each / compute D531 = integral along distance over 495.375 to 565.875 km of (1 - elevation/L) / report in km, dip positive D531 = 5.2 km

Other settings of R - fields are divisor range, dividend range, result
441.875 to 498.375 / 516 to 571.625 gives 0.92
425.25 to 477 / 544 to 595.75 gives 0.93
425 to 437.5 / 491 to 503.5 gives 0.96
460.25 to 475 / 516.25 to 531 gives 0.87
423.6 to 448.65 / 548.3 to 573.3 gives 0.94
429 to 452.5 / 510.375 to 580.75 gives 0.93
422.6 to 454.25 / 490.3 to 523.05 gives 0.93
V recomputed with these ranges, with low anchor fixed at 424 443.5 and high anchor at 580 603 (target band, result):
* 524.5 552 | 0.07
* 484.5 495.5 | 0.04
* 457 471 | -0.06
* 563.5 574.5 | 0.01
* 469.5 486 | 0.01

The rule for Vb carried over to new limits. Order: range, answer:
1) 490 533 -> 15.15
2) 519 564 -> 14.72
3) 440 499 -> 16.83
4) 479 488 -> 14.67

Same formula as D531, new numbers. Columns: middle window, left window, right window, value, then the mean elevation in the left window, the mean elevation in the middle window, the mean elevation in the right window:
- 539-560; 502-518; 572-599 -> 0.09 km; 13.4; 13.7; 14.1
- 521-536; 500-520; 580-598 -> 0.40 km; 13.5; 13.3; 14.1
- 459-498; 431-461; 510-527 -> -1.36 km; 14.8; 14.7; 13.4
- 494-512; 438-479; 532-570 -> 0.66 km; 15.1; 13.8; 13.6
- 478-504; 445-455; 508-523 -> -0.23 km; 14.8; 14.1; 13.5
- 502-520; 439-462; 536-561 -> 0.92 km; 15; 13.4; 13.7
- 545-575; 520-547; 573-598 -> -0.36 km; 13.3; 13.9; 14.1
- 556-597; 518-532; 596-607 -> -1.71 km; 13.3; 14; 13.6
